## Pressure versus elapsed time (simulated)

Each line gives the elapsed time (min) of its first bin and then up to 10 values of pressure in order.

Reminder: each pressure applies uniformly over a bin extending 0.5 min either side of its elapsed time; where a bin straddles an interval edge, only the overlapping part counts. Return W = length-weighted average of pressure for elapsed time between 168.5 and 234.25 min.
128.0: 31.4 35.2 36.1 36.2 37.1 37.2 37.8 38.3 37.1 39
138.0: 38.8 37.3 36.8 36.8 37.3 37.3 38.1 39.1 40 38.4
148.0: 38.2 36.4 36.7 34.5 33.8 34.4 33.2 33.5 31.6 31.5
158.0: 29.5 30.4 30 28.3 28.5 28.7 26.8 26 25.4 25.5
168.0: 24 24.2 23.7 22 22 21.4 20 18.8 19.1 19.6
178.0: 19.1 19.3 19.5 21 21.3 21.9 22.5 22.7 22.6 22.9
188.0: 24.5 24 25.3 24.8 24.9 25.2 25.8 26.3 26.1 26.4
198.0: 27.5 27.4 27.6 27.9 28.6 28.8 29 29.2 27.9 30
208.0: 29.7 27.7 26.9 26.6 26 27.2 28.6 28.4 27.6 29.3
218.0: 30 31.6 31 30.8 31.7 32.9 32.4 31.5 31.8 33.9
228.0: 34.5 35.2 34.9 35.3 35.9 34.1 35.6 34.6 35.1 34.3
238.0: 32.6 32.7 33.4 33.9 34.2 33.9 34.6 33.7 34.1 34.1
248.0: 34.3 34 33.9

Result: 27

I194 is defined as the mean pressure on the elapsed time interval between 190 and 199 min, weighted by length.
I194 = 25.9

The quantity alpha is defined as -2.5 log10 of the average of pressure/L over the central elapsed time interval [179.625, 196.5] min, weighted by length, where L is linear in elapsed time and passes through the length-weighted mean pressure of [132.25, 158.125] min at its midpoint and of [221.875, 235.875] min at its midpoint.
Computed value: 0.430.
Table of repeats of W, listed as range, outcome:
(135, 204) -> 28.4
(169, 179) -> 20.7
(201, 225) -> 29.2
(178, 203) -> 24.4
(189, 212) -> 27.2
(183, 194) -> 23.9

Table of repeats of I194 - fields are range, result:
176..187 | 21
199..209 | 28.6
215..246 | 33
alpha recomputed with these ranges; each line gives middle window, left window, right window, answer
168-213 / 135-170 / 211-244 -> 0.312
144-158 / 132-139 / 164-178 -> -0.136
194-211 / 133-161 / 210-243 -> 0.189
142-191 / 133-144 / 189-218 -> 0.215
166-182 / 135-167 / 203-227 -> 0.449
